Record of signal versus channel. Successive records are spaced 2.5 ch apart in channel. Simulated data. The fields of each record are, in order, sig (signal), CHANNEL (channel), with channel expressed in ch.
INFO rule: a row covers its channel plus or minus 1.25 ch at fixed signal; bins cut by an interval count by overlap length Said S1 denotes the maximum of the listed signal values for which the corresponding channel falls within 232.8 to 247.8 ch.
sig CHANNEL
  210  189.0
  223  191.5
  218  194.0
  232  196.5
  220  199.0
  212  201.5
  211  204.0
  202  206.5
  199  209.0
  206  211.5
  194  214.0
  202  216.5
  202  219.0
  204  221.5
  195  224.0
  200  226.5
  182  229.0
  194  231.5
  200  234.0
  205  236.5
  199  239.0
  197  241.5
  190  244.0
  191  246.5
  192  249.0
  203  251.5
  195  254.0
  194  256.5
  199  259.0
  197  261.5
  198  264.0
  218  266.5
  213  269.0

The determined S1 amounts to 205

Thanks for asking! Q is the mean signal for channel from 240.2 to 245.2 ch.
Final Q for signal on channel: 194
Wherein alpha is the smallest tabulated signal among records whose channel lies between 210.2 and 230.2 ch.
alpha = 182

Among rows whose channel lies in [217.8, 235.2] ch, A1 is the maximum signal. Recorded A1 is 204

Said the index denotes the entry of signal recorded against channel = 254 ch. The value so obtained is 195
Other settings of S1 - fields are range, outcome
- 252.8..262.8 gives 199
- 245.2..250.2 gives 192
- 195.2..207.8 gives 232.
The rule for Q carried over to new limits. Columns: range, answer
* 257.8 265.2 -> 198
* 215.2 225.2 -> 201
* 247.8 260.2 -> 197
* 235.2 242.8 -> 200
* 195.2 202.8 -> 221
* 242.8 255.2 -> 194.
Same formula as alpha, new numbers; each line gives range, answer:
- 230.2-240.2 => 194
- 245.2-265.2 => 191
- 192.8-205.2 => 211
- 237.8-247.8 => 190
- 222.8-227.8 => 195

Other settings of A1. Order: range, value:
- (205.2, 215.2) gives 206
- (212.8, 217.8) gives 202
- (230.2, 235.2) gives 200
